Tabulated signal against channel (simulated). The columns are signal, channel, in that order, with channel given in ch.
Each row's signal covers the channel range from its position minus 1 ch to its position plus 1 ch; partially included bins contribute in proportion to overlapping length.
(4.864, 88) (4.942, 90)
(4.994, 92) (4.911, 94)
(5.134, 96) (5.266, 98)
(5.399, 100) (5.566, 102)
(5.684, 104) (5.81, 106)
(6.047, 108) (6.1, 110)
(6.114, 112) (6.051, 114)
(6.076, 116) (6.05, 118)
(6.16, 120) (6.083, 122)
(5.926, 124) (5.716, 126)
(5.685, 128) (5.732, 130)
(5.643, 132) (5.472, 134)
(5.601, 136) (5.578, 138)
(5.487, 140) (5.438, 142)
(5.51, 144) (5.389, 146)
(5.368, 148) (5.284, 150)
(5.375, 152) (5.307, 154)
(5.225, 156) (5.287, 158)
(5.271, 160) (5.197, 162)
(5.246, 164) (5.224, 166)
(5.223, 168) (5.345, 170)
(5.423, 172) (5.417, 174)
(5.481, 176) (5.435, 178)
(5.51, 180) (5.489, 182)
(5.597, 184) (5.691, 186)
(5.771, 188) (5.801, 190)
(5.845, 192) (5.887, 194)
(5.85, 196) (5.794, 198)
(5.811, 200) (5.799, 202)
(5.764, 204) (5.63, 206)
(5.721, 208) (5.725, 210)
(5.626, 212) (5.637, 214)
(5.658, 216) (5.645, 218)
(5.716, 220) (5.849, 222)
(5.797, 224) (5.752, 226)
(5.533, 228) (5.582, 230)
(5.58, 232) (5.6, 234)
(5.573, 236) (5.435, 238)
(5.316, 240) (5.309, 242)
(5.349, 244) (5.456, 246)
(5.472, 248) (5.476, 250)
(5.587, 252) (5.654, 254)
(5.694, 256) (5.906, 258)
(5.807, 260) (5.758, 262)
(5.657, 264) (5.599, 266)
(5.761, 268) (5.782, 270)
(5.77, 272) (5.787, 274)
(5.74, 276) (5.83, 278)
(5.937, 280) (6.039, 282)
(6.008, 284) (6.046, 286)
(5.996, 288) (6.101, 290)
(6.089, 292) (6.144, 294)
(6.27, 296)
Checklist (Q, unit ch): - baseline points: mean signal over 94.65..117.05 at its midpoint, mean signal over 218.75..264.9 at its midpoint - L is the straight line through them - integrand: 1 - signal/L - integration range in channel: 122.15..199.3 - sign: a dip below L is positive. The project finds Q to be 2.19 ch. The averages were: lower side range 5.74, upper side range 5.6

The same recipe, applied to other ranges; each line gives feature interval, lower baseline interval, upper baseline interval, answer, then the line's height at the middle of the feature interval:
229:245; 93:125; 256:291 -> 1.0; 5.83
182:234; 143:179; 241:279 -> -2.2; 5.48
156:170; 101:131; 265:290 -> 1.6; 5.9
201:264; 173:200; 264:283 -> 1.2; 5.73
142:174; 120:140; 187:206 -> 2.4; 5.76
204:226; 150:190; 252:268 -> -0.6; 5.56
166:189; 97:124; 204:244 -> 1.0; 5.72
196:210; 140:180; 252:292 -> -0.6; 5.53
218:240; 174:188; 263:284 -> 0.2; 5.68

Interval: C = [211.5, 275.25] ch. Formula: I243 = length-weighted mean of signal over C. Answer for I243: 5.63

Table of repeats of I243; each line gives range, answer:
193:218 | 5.74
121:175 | 5.46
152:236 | 5.58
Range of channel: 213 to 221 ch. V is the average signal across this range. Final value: 5.66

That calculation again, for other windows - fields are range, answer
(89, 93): 4.97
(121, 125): 6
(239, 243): 5.31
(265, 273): 5.73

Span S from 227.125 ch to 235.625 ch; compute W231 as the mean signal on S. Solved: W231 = 5.57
